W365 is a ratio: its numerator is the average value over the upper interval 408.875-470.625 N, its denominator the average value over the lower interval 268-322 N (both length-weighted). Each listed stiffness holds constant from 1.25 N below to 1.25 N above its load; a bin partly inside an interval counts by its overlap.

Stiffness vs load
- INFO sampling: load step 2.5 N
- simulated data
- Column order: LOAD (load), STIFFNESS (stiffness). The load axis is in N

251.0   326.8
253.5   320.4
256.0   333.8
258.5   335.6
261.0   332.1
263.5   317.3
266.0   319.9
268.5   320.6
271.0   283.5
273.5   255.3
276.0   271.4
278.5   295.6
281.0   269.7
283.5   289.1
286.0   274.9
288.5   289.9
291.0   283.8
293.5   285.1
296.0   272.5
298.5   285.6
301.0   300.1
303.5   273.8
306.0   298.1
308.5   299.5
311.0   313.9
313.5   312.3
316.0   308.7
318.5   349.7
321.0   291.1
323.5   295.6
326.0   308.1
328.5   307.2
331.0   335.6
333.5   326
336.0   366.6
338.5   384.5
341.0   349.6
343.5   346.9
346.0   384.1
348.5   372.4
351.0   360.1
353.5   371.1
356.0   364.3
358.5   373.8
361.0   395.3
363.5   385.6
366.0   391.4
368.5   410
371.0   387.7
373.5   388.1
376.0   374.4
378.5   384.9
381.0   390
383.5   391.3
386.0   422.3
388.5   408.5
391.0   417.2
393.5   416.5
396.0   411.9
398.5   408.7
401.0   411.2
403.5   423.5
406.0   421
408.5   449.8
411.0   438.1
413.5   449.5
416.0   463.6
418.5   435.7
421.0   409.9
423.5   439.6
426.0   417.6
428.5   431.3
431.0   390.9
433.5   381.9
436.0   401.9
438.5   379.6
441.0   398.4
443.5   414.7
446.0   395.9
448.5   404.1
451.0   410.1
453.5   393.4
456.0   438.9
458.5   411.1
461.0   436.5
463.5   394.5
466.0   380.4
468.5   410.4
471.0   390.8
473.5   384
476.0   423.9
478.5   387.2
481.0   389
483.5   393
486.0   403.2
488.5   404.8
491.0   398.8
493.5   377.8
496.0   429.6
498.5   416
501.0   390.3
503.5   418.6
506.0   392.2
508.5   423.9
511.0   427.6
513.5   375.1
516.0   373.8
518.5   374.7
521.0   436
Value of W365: 1.4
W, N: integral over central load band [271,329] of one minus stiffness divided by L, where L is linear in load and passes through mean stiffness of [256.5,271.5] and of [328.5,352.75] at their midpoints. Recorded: 7.8 N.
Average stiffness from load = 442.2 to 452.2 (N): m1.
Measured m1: 406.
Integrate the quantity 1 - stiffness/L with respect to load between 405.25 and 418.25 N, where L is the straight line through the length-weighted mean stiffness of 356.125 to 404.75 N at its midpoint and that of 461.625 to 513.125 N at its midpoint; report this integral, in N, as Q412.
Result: -1.5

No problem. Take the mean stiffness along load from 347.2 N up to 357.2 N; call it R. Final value 367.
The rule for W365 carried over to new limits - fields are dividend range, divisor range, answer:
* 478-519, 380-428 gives 0.94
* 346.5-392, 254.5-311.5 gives 1.31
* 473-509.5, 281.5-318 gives 1.37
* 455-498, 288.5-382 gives 1.18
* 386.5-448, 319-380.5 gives 1.16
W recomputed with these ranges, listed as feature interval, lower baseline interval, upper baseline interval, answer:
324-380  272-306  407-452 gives -3.81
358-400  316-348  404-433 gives -1.16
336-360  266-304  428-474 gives -2.79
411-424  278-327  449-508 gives -2.62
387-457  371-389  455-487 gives -3.31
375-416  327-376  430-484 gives -3.60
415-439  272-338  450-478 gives -2.19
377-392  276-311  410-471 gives -1.51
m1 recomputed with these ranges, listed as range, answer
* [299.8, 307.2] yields 291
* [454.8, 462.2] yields 429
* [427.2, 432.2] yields 411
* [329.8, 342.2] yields 353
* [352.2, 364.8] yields 378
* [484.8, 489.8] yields 404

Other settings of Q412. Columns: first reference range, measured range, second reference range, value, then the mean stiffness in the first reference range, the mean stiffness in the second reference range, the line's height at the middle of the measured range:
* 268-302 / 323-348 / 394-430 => -0.1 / 283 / 429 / 341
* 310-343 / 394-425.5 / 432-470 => -4.3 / 327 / 403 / 378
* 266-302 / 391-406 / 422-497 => -2.2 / 285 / 404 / 363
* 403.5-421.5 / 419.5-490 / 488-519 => 2.8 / 438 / 401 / 421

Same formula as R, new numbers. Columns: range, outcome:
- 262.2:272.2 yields 311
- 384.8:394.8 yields 416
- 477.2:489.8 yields 396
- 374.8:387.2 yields 393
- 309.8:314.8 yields 313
